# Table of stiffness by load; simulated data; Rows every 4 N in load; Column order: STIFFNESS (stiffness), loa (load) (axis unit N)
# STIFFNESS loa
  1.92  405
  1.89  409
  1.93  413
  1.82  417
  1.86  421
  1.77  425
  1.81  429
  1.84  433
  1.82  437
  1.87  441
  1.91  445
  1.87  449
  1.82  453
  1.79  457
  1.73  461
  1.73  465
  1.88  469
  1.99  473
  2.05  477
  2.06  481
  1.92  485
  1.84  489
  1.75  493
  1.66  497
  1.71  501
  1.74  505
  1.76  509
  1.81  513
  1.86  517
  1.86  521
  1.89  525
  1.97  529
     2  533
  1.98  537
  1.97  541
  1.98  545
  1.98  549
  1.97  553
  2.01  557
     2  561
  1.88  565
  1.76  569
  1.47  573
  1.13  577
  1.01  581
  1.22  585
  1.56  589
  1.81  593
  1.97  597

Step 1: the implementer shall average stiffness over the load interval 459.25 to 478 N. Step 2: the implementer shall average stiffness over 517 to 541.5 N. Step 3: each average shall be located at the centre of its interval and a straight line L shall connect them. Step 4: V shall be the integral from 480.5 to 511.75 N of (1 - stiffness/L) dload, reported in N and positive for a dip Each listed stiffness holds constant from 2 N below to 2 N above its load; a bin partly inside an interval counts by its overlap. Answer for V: 1.7 N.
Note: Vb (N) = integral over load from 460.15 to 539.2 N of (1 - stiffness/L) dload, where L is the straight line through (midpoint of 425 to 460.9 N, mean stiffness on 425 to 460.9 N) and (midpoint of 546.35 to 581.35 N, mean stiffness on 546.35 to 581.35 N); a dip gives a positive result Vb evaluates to -3.5 N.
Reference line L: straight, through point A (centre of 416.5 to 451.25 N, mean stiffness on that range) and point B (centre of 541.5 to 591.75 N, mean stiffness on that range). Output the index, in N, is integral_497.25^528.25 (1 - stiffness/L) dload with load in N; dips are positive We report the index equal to -1.1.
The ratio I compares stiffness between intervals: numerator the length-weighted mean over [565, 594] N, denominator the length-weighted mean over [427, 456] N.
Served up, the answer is 0.8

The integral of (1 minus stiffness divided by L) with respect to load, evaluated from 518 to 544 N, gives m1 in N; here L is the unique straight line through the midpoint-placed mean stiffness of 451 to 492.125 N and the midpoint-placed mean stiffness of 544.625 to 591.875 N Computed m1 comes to -3.0 N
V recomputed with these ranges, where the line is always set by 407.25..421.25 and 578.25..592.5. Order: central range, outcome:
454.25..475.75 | -1.6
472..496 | -4.0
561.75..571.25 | -3.2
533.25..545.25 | -4.2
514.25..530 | -3.8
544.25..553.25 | -3.4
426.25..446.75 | -0.5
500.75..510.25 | -1.0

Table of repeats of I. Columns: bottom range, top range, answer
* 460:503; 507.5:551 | 1.04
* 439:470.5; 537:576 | 1.03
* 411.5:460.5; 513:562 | 1.06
